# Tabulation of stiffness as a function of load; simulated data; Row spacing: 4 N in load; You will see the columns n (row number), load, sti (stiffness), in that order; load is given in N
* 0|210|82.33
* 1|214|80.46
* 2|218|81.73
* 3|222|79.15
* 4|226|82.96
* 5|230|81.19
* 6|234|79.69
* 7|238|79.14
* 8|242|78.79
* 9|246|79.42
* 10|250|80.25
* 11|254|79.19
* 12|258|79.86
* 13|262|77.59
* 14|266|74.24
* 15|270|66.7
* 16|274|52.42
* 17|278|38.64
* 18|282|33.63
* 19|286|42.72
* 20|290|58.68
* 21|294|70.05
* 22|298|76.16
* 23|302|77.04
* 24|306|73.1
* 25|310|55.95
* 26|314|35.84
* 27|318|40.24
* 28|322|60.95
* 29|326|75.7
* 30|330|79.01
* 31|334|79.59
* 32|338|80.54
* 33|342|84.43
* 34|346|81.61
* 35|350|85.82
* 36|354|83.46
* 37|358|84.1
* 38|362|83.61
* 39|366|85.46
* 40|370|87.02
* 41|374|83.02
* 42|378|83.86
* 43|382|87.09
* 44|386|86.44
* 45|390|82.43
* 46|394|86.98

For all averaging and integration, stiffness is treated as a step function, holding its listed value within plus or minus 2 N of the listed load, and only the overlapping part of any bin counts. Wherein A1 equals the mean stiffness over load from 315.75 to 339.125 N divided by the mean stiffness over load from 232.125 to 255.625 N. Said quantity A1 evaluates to 0.86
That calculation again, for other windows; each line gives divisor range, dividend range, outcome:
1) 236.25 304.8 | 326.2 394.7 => 1.24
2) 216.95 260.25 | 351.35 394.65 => 1.06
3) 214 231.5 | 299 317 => 0.74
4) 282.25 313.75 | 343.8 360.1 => 1.36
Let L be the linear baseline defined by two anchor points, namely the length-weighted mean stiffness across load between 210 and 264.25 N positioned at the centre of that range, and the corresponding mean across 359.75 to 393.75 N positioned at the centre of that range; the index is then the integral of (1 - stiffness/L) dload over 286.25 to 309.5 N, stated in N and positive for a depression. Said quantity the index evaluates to 4.0 N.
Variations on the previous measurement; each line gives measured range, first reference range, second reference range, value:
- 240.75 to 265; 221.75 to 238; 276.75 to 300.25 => -3.1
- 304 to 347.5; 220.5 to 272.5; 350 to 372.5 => 7.9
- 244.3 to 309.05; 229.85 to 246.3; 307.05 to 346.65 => 7.1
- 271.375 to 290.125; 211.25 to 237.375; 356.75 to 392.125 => 8.6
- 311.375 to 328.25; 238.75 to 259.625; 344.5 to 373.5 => 5.9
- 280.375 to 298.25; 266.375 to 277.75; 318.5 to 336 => 2.3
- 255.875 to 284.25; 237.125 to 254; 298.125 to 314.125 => 5.3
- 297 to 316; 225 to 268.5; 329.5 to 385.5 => 4.3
